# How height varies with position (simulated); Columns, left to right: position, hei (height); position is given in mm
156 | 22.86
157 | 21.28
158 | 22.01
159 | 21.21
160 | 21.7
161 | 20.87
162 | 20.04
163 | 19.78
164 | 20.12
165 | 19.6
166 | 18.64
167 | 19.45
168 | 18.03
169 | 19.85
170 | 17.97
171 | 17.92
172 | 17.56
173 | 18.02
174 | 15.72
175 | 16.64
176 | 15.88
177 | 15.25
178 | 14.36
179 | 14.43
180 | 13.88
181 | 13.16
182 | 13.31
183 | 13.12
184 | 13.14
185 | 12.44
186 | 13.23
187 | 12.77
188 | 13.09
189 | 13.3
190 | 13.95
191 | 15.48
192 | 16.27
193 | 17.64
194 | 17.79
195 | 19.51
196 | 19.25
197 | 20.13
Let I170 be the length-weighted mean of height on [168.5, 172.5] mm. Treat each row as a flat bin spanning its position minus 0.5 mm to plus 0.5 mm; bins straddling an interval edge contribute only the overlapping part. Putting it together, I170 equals 18.3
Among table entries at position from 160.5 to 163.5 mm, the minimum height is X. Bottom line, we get 19.78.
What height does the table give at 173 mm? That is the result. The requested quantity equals 18.02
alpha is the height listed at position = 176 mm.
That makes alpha 15.88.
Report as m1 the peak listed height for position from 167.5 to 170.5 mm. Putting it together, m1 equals 19.85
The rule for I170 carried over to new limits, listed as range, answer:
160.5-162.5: 20.5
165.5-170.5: 18.8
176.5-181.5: 14.2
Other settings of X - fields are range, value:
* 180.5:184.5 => 13.12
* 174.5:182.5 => 13.16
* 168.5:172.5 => 17.56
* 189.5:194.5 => 13.95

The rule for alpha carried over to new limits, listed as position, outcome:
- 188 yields 13.09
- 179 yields 14.43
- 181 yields 13.16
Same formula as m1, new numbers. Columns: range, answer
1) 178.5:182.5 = 14.43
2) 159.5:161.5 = 21.7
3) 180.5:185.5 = 13.31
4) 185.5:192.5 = 16.27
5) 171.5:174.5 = 18.02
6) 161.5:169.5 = 20.12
